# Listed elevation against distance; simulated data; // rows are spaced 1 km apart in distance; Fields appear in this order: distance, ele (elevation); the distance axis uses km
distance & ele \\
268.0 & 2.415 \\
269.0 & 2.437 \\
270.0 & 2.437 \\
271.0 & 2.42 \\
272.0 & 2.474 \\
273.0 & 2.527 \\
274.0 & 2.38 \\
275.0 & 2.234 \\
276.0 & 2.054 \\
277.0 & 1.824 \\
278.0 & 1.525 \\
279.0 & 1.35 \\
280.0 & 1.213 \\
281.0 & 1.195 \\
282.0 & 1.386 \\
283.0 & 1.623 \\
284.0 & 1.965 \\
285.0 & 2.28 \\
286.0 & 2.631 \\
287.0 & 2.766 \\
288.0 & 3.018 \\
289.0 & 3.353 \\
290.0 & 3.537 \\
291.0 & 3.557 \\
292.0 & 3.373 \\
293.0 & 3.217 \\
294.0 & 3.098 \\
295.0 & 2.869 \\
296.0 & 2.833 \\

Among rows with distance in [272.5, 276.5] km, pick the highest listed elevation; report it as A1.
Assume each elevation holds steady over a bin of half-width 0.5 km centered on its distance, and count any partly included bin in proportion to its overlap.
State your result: 2.527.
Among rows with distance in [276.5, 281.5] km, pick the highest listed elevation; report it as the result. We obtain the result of 1.824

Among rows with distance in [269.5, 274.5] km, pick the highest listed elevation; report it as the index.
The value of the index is 2.527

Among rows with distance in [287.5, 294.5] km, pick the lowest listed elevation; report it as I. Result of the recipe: 3.018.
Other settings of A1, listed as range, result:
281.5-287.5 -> 2.766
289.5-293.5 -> 3.557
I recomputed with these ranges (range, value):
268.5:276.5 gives 2.054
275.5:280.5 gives 1.213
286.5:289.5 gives 2.766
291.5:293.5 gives 3.217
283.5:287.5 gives 1.965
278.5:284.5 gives 1.195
